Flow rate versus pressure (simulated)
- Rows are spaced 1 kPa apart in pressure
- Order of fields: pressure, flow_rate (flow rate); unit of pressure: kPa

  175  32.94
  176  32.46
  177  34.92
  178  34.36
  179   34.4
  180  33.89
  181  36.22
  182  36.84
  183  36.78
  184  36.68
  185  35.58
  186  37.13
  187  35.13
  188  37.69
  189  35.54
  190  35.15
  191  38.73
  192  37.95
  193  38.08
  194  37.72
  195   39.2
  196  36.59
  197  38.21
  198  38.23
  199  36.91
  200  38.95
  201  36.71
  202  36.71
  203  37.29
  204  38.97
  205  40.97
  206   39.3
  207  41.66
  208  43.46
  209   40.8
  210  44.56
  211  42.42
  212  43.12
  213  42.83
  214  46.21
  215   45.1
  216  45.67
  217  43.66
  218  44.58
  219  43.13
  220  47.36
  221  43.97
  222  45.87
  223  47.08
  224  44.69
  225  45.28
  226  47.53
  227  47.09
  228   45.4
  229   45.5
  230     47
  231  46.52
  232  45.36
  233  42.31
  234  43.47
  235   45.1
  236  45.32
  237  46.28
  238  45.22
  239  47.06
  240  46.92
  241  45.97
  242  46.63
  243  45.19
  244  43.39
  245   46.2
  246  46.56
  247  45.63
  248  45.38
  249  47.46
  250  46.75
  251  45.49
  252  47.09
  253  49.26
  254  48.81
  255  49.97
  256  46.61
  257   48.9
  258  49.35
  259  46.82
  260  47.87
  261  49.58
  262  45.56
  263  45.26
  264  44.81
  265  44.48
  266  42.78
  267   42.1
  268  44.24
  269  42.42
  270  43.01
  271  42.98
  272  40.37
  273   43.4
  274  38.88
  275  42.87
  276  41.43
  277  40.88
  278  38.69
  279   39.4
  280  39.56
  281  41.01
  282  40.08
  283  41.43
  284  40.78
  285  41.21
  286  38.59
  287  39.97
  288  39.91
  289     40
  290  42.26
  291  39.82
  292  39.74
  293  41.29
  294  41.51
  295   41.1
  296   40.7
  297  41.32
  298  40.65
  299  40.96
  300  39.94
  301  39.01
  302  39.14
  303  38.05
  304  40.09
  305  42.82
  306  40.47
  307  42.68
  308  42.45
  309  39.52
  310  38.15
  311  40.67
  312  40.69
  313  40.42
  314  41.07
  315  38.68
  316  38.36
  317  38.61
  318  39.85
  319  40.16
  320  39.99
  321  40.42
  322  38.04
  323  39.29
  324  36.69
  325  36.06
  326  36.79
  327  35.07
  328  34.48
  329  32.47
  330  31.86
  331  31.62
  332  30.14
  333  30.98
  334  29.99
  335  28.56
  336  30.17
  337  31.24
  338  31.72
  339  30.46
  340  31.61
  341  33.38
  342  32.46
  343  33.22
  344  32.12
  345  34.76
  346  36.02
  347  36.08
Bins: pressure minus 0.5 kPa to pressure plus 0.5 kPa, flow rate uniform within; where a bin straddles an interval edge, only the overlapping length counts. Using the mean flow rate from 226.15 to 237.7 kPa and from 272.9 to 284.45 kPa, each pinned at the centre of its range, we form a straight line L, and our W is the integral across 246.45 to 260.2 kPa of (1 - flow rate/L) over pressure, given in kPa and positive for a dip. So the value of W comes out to -1.37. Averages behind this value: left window 45.5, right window 40.6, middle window 47.5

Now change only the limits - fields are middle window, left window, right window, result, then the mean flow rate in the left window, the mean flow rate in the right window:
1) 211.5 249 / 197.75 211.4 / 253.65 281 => -3.53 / 39.8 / 44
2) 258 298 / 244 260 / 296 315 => 1.69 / 47.2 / 40.4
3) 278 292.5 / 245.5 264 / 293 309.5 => 0.92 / 47.3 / 40.7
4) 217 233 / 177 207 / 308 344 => -3.85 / 37.1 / 35.6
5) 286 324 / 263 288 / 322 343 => -3.23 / 41.5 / 32.9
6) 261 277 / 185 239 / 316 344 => -2.02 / 42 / 34.3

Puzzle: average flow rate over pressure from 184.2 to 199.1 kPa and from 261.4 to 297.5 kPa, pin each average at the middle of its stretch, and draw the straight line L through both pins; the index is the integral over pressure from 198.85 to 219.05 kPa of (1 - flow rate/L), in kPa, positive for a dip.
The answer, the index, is -1.9 kPa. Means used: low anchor 37.2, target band 41.6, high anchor 41.5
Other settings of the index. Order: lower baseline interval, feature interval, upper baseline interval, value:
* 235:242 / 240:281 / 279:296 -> -1.1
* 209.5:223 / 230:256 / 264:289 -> -1.8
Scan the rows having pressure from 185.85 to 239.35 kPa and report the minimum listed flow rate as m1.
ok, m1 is 35.13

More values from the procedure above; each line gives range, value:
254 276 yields 38.88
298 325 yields 36.06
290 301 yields 39.01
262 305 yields 38.05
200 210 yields 36.71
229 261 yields 42.31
